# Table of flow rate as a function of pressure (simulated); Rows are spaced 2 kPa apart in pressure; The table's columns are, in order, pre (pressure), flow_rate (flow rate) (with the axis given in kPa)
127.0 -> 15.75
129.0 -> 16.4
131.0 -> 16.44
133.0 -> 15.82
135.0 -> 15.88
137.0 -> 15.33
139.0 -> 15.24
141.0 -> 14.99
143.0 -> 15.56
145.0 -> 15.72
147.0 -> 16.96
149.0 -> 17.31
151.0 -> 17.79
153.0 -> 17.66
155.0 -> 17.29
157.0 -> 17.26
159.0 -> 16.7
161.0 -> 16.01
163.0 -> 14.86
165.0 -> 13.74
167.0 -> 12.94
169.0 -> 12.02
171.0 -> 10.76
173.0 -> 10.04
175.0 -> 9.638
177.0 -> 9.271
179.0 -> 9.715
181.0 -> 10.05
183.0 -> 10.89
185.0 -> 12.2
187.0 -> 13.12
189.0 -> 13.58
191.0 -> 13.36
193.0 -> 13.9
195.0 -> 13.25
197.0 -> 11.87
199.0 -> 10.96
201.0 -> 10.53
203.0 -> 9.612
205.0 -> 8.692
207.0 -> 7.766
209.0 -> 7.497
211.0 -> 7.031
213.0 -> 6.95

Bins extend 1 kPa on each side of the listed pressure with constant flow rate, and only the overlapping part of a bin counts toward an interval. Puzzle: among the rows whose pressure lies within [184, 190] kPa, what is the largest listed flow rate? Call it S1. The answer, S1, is 13.58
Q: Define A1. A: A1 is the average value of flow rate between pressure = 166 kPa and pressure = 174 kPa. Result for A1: 11.4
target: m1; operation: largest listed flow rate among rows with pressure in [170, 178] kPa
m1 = 10.76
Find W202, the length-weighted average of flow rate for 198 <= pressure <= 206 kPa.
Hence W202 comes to 9.95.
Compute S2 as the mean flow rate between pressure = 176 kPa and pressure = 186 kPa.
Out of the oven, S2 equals 10.4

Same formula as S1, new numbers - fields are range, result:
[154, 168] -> 17.29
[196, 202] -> 11.87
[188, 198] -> 13.9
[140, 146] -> 15.72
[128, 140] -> 16.44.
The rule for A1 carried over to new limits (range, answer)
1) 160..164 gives 15.4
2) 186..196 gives 13.4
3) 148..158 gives 17.5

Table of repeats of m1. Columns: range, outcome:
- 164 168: 13.74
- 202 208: 9.612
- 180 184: 10.89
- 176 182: 10.05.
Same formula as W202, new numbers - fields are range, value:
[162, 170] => 13.4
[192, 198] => 13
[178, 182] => 9.88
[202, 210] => 8.39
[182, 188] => 12.1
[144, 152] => 16.9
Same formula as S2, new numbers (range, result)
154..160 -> 17.1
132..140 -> 15.6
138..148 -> 15.7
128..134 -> 16.2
